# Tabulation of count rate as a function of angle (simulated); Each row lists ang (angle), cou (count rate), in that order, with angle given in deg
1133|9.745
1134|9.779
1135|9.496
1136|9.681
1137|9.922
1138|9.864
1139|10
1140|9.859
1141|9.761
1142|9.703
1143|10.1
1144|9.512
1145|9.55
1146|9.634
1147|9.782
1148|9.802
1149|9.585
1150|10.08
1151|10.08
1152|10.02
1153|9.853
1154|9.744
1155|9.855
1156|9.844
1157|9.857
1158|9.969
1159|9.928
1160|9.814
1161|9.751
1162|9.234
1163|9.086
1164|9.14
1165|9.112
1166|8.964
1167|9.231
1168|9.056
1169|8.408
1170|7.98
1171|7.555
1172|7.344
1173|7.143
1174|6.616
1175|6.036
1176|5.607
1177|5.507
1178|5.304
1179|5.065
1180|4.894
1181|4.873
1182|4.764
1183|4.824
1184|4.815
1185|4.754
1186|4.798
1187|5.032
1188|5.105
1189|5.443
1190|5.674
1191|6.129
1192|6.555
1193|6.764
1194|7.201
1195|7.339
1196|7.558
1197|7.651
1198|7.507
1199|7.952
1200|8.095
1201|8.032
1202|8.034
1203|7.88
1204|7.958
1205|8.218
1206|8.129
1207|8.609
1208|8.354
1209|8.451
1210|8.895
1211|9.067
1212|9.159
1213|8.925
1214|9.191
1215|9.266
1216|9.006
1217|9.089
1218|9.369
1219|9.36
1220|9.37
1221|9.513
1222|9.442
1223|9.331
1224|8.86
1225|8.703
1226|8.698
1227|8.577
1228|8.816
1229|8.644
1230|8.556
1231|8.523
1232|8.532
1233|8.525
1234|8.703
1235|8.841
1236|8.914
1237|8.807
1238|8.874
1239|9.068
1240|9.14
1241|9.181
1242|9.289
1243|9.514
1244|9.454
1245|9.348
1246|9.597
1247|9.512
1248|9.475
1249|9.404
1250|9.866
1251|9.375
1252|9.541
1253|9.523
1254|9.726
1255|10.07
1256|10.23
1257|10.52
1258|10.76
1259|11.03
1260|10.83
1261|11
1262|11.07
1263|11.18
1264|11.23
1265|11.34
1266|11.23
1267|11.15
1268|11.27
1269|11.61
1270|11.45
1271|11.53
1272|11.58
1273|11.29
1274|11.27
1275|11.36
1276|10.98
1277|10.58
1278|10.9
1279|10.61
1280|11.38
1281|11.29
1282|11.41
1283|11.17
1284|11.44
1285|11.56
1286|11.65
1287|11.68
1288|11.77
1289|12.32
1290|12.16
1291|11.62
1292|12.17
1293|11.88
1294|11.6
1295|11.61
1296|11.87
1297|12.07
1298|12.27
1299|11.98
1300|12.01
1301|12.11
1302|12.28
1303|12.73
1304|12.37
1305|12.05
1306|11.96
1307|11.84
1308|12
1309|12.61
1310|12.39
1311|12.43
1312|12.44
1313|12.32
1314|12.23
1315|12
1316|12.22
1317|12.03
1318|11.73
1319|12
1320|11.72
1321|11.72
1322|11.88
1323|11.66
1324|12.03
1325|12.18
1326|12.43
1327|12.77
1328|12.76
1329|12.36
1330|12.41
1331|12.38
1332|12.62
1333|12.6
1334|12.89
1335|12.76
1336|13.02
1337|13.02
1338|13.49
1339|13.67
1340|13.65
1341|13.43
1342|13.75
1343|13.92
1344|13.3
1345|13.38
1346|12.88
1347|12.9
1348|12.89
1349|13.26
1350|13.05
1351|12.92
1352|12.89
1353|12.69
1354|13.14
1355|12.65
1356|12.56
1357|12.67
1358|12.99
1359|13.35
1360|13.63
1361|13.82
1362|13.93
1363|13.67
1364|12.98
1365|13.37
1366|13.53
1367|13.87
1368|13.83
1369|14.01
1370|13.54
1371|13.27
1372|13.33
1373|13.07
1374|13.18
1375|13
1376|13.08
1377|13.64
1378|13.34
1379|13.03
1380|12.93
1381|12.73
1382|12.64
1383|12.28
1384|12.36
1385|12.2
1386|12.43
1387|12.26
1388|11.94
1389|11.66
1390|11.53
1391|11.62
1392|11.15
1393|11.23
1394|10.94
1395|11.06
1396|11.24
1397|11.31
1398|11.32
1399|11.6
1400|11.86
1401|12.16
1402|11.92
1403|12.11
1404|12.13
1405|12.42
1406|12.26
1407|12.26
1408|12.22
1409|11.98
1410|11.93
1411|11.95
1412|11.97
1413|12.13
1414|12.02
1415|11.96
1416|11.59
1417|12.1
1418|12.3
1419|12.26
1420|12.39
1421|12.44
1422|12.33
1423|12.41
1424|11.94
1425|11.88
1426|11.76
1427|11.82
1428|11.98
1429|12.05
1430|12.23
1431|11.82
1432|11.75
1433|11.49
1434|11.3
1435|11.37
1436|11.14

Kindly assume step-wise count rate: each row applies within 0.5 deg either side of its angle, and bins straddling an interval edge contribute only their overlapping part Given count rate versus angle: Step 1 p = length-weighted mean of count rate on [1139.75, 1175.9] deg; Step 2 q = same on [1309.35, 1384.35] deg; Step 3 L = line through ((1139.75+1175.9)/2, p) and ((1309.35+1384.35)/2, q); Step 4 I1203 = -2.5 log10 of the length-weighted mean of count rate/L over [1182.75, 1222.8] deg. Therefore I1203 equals 0.293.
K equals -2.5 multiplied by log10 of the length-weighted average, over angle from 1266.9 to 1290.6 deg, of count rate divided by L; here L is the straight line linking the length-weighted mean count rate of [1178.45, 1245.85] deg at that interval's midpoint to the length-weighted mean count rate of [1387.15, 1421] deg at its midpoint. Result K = -0.22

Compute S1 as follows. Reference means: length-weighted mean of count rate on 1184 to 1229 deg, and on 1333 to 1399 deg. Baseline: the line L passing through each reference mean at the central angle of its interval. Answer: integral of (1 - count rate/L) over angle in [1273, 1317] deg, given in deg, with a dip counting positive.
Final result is -4.9 deg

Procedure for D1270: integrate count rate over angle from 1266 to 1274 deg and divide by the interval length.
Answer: 11.4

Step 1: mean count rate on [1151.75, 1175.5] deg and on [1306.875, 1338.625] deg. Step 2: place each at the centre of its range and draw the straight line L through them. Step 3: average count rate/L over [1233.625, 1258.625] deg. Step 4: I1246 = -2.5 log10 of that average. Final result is 0.13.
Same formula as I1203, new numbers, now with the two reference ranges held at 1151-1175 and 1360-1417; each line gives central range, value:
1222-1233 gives 0.14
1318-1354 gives -0.10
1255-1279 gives -0.05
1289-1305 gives -0.10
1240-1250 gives 0.09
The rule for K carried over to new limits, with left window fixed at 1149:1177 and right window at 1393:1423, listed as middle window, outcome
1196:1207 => 0.17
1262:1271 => -0.12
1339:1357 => -0.18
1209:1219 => 0.04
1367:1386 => -0.14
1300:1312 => -0.15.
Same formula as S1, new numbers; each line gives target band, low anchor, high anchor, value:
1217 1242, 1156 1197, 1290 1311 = 0.7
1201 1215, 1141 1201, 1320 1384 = 0.6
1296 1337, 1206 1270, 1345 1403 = -3.3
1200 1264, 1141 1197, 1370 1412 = -1.0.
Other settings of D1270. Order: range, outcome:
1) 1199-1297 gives 9.97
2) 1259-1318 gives 11.7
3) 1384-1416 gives 11.8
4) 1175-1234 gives 7.55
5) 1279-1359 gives 12.4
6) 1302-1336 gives 12.3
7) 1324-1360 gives 13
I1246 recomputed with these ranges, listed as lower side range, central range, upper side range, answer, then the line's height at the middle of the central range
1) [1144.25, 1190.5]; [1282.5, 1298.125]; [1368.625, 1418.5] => -0.16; 10.2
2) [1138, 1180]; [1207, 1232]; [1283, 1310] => 0.14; 10.2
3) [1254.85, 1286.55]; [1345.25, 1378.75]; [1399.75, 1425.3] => -0.13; 11.8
